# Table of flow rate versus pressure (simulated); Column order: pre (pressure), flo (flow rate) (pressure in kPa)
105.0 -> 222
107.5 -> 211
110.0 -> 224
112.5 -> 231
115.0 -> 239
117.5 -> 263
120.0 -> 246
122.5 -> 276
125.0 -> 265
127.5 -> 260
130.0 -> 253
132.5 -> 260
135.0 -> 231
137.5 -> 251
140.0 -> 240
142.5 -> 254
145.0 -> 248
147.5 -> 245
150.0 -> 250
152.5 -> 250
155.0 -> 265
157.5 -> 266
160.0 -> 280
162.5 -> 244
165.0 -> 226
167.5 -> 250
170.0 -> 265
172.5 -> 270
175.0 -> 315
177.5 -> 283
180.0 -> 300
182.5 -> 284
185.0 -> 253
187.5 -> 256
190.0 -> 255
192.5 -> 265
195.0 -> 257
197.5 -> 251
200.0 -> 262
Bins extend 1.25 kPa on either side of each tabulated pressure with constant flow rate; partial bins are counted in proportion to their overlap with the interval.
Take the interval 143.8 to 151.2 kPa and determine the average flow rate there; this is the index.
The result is 248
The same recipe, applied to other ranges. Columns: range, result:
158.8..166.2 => 250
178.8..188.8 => 273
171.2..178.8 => 289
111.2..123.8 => 251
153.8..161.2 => 270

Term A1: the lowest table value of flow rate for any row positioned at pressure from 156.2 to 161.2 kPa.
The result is 266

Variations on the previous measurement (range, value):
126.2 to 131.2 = 253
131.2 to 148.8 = 231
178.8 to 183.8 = 284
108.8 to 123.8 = 224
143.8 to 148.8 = 245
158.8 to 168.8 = 226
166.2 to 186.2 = 250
